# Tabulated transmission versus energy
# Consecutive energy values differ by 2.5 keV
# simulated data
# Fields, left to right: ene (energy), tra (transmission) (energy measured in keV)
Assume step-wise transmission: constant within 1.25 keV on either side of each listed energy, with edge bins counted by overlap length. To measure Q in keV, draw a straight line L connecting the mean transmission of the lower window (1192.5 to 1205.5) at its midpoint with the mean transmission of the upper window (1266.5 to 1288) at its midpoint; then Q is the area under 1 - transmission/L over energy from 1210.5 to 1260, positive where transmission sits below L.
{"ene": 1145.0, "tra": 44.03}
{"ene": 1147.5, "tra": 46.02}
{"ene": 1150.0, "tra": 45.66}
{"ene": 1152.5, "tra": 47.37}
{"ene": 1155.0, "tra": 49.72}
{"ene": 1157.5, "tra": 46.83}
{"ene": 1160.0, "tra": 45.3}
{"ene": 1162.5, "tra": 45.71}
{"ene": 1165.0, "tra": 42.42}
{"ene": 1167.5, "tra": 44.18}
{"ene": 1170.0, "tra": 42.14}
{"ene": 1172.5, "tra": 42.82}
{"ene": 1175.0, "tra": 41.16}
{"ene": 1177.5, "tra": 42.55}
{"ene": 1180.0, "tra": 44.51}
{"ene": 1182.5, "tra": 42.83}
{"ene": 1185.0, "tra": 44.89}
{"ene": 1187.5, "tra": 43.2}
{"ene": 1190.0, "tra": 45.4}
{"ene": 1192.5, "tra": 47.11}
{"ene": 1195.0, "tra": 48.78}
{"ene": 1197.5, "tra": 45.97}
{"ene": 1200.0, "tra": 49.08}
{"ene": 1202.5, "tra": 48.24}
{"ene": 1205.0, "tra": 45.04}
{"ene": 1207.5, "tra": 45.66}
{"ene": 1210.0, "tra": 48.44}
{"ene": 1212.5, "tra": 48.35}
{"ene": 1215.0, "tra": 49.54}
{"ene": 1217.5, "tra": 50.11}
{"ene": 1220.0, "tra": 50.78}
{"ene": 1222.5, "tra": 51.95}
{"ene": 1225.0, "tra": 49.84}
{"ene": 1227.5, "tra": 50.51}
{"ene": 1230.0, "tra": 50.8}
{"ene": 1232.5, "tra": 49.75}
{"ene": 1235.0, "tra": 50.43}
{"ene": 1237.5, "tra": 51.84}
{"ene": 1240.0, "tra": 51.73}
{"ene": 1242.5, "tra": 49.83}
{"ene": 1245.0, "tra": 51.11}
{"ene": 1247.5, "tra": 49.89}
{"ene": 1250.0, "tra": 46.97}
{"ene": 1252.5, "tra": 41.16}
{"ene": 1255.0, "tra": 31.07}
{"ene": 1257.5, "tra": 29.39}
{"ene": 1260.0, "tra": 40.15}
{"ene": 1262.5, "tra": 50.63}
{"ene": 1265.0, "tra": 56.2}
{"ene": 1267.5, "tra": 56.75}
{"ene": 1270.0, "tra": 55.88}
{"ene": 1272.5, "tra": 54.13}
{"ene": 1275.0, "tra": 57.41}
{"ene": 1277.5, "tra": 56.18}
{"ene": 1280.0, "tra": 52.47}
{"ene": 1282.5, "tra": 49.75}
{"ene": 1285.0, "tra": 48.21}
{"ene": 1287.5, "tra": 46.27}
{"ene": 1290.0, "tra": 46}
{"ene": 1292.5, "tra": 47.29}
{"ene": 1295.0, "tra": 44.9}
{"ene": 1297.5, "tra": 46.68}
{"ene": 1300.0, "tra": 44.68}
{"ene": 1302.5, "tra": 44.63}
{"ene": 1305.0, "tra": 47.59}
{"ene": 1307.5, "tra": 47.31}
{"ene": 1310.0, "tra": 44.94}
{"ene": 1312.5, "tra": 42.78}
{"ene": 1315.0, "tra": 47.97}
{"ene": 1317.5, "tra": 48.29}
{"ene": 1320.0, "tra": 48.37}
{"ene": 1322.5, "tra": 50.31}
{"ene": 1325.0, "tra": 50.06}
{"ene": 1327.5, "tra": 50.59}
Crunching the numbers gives 2.6 keV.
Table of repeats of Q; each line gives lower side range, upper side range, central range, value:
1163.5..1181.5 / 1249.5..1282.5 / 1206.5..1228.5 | -1.91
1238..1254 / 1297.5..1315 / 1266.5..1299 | -2.87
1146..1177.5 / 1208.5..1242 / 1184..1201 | 0.41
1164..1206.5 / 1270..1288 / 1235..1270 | 2.23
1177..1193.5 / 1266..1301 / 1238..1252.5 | -0.33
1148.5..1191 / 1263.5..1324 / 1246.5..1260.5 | 2.41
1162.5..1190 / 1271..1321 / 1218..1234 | -1.83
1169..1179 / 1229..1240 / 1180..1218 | -0.77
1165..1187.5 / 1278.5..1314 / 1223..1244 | -2.72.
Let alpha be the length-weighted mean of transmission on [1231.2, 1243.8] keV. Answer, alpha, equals 50.7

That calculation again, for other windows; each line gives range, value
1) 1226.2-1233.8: 50.4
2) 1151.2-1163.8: 47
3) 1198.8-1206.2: 47.5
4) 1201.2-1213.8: 47.2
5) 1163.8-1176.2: 42.6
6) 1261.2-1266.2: 53.3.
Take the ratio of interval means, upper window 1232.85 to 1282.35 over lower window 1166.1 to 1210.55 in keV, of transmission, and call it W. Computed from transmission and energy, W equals 1.1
